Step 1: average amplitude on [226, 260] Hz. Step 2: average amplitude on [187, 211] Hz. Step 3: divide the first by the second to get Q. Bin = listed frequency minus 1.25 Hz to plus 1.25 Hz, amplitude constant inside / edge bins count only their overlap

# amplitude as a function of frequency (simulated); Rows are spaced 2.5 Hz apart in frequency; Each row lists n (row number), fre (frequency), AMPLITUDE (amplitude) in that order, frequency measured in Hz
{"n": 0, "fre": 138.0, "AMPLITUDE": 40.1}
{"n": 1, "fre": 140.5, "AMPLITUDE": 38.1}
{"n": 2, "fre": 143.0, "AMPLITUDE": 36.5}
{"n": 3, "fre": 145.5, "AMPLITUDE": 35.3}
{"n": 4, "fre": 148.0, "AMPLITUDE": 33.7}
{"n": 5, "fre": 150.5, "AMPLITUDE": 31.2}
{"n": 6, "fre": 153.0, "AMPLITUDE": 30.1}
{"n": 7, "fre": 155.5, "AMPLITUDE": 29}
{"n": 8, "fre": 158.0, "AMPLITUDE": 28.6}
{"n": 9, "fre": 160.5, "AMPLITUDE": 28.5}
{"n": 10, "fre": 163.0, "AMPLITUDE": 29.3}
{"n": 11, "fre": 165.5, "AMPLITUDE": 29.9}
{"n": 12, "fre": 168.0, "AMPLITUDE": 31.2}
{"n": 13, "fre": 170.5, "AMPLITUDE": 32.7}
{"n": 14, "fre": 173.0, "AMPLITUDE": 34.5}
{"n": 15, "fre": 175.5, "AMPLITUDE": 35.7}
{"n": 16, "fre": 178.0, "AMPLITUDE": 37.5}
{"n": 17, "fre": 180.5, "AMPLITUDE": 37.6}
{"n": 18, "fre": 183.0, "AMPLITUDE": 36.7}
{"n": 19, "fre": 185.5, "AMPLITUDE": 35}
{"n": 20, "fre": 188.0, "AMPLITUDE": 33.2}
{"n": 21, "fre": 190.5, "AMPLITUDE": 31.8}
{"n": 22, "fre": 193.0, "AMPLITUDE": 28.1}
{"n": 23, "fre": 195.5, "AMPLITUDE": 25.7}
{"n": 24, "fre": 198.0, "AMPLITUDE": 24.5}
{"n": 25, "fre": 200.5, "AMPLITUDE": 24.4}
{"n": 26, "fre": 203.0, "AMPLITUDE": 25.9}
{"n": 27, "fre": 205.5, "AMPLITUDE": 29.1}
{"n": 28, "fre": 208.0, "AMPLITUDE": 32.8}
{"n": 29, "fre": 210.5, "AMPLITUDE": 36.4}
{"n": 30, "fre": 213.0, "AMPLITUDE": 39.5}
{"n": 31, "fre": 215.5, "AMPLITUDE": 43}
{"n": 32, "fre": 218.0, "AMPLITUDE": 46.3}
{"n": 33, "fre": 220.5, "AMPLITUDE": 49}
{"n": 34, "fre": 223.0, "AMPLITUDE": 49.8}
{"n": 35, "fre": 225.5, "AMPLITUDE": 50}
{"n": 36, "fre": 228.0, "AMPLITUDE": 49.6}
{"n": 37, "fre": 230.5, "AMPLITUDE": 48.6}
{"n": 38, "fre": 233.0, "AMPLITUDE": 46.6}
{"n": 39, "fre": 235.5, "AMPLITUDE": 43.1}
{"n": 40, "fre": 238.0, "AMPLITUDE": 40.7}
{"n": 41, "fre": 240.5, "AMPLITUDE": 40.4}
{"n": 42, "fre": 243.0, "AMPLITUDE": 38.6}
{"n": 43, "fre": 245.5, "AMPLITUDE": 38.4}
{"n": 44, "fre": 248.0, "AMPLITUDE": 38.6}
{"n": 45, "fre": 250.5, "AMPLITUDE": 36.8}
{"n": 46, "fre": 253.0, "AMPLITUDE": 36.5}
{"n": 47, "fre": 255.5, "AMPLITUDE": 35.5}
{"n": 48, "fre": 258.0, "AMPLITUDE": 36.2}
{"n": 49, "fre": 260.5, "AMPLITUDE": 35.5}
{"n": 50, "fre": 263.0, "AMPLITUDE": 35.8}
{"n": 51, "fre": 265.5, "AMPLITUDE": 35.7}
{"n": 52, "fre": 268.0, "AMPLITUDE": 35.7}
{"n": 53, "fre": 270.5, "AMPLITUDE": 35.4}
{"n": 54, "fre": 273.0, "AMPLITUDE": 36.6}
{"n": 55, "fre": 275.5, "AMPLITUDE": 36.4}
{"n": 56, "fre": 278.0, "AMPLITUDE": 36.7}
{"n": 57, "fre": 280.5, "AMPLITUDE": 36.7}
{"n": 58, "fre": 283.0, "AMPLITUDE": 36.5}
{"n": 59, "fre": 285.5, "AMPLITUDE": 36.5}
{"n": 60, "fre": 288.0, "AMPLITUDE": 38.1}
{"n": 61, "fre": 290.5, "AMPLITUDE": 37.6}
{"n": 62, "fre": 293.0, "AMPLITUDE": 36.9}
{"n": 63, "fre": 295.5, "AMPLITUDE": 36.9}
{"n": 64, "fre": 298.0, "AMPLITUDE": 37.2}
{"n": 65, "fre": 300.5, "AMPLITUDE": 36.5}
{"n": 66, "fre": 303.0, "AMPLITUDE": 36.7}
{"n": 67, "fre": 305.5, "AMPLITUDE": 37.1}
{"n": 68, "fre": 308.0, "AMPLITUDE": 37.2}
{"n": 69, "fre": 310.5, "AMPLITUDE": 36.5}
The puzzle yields 1.41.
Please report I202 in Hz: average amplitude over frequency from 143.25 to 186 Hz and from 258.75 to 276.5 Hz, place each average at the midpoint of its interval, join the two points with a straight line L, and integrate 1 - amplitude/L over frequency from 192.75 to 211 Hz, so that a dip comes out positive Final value 3.2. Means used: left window 32.8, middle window 28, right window 35.9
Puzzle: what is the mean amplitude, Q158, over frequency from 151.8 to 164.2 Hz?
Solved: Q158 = 29.1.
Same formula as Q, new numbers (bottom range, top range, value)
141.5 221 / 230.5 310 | 1.14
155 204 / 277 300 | 1.19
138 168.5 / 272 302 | 1.15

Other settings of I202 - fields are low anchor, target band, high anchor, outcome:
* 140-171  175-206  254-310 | 1.7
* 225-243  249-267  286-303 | 2.5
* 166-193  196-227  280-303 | -2.1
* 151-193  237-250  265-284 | -1.5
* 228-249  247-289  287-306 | 3.5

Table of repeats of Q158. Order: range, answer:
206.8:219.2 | 39.6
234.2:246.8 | 40.3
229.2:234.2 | 47.6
